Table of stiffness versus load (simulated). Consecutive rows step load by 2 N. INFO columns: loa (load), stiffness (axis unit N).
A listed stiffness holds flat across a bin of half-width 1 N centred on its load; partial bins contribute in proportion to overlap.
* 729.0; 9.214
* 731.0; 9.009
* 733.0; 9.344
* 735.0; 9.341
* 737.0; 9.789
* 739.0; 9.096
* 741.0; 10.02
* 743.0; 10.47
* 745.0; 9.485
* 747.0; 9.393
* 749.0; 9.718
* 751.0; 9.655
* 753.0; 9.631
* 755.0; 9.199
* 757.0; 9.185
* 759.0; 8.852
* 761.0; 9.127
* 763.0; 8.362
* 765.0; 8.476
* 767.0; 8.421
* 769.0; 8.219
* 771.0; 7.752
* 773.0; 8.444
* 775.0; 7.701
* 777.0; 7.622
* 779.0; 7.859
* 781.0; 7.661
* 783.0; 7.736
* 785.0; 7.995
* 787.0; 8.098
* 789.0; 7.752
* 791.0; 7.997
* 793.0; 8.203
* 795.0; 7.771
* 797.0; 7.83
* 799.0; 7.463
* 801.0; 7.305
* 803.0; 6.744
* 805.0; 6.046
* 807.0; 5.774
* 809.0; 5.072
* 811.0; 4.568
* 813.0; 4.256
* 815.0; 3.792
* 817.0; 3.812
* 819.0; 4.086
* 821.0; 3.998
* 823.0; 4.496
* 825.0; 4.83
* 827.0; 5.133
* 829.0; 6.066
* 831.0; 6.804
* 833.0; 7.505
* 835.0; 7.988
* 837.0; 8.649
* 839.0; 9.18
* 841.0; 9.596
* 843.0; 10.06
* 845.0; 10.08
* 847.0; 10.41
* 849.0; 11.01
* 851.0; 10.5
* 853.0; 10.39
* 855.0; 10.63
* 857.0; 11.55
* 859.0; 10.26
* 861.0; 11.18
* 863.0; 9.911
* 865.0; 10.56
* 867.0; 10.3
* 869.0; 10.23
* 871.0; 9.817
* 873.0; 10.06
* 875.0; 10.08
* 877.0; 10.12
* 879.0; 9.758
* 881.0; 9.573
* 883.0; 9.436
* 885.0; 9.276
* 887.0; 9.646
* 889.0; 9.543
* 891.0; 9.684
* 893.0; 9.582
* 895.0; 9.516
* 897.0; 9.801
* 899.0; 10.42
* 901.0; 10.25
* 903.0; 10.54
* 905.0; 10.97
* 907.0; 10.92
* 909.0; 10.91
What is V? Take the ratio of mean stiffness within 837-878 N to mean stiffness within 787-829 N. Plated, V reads 1.74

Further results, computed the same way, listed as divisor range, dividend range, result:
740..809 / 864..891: 1.20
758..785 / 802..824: 0.59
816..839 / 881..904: 1.66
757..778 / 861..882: 1.21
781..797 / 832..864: 1.26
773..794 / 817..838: 0.74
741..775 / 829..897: 1.08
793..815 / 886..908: 1.61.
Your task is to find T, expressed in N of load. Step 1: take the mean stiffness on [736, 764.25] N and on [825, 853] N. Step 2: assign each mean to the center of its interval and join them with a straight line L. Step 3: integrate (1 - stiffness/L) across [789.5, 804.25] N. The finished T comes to 2.30 N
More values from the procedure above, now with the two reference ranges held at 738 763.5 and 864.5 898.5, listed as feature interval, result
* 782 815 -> 9.46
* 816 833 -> 8.09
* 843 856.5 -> -1.09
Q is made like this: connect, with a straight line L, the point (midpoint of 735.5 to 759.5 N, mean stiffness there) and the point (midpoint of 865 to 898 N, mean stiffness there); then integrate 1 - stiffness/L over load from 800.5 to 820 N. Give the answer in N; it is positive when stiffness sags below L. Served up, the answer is 9.2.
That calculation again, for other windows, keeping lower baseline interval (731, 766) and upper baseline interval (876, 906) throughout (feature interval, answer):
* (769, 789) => 3.3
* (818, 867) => 5.7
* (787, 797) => 1.7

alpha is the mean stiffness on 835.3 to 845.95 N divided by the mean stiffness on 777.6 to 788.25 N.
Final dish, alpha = 1.20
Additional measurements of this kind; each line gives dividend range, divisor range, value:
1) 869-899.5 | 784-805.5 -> 1.28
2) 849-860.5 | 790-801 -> 1.37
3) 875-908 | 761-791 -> 1.24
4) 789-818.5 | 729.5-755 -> 0.65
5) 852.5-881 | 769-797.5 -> 1.31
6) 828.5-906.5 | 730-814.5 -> 1.21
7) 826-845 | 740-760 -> 0.84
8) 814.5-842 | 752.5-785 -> 0.74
